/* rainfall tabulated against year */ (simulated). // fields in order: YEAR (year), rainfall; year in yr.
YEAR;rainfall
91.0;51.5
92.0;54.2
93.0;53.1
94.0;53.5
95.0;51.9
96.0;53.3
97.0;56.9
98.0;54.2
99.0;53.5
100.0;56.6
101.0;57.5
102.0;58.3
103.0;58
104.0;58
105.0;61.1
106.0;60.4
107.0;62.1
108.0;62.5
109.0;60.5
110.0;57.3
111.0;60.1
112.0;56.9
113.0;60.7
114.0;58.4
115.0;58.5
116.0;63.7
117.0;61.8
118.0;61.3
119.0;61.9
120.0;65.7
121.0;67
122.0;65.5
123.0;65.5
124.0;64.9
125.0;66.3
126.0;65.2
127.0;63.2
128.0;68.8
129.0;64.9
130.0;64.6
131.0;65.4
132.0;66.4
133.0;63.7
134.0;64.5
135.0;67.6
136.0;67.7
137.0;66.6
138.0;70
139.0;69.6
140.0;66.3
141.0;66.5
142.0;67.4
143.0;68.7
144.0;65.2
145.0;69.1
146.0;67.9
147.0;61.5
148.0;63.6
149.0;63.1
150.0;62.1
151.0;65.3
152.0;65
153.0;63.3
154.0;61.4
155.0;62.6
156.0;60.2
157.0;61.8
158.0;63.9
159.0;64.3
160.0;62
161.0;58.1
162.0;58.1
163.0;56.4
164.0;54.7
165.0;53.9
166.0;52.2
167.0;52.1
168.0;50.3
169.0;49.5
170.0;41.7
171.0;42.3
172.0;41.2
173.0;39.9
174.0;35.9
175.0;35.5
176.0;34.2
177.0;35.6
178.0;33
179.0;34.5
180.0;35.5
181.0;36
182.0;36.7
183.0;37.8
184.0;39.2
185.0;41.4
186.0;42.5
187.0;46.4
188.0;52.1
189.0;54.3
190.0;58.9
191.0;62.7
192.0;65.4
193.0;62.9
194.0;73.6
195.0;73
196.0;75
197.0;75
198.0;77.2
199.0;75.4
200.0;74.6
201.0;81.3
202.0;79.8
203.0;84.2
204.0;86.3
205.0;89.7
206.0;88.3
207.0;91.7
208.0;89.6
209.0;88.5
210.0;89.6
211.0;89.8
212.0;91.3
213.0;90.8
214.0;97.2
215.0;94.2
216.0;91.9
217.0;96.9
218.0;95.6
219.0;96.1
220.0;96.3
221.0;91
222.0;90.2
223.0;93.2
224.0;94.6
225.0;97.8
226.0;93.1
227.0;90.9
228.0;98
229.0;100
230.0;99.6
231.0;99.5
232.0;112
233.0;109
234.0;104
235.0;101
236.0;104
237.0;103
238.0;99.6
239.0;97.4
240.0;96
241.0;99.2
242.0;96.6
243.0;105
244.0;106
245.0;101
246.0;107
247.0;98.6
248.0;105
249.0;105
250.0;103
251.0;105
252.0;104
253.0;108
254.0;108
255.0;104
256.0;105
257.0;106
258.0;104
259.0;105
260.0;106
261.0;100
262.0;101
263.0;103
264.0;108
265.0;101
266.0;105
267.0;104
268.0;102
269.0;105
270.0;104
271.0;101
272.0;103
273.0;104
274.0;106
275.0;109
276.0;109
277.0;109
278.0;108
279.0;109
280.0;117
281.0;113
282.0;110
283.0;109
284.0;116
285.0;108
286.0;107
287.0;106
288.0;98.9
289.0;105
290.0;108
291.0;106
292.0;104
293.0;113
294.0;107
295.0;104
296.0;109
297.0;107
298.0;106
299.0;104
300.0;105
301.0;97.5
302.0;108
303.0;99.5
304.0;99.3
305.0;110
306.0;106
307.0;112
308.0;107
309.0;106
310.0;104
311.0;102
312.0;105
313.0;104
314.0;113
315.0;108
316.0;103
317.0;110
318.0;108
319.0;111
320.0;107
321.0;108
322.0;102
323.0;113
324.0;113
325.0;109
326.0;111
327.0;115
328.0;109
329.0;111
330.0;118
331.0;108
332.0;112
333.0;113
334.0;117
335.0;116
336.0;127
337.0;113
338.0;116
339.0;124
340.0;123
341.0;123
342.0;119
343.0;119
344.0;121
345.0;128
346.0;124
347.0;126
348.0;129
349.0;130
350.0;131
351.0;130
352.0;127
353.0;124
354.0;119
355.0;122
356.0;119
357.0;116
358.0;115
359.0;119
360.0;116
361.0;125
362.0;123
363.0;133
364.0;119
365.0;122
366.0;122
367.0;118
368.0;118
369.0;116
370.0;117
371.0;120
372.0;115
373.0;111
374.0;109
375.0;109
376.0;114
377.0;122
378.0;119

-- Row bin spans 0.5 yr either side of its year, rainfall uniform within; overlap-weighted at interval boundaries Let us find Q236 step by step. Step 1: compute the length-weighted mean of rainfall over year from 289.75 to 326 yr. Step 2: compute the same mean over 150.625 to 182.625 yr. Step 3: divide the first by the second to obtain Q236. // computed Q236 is 2.14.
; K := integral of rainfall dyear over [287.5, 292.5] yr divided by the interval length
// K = 104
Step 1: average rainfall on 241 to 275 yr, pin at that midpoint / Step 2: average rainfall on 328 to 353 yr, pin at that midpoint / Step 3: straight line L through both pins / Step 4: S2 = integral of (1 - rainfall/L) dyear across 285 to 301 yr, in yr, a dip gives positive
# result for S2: 0.8 yr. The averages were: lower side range 104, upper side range 121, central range 106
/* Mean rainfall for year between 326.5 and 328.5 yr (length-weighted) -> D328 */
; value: 112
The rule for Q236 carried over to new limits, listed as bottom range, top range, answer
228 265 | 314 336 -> 1.08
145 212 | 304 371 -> 1.92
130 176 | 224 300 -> 1.76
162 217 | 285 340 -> 1.74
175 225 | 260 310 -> 1.48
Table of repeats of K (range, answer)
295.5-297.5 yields 108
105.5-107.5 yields 61.2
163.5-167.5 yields 53.2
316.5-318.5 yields 109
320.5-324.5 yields 109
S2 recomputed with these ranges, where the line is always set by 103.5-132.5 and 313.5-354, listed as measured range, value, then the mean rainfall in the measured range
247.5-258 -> -1.0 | 105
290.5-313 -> 0.7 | 105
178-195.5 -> 6.7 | 49.7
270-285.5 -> -0.9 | 109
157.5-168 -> 2.4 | 57.2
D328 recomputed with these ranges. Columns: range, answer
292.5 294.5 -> 110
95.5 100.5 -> 54.9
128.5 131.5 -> 65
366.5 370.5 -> 117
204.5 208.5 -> 89.8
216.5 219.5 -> 96.2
